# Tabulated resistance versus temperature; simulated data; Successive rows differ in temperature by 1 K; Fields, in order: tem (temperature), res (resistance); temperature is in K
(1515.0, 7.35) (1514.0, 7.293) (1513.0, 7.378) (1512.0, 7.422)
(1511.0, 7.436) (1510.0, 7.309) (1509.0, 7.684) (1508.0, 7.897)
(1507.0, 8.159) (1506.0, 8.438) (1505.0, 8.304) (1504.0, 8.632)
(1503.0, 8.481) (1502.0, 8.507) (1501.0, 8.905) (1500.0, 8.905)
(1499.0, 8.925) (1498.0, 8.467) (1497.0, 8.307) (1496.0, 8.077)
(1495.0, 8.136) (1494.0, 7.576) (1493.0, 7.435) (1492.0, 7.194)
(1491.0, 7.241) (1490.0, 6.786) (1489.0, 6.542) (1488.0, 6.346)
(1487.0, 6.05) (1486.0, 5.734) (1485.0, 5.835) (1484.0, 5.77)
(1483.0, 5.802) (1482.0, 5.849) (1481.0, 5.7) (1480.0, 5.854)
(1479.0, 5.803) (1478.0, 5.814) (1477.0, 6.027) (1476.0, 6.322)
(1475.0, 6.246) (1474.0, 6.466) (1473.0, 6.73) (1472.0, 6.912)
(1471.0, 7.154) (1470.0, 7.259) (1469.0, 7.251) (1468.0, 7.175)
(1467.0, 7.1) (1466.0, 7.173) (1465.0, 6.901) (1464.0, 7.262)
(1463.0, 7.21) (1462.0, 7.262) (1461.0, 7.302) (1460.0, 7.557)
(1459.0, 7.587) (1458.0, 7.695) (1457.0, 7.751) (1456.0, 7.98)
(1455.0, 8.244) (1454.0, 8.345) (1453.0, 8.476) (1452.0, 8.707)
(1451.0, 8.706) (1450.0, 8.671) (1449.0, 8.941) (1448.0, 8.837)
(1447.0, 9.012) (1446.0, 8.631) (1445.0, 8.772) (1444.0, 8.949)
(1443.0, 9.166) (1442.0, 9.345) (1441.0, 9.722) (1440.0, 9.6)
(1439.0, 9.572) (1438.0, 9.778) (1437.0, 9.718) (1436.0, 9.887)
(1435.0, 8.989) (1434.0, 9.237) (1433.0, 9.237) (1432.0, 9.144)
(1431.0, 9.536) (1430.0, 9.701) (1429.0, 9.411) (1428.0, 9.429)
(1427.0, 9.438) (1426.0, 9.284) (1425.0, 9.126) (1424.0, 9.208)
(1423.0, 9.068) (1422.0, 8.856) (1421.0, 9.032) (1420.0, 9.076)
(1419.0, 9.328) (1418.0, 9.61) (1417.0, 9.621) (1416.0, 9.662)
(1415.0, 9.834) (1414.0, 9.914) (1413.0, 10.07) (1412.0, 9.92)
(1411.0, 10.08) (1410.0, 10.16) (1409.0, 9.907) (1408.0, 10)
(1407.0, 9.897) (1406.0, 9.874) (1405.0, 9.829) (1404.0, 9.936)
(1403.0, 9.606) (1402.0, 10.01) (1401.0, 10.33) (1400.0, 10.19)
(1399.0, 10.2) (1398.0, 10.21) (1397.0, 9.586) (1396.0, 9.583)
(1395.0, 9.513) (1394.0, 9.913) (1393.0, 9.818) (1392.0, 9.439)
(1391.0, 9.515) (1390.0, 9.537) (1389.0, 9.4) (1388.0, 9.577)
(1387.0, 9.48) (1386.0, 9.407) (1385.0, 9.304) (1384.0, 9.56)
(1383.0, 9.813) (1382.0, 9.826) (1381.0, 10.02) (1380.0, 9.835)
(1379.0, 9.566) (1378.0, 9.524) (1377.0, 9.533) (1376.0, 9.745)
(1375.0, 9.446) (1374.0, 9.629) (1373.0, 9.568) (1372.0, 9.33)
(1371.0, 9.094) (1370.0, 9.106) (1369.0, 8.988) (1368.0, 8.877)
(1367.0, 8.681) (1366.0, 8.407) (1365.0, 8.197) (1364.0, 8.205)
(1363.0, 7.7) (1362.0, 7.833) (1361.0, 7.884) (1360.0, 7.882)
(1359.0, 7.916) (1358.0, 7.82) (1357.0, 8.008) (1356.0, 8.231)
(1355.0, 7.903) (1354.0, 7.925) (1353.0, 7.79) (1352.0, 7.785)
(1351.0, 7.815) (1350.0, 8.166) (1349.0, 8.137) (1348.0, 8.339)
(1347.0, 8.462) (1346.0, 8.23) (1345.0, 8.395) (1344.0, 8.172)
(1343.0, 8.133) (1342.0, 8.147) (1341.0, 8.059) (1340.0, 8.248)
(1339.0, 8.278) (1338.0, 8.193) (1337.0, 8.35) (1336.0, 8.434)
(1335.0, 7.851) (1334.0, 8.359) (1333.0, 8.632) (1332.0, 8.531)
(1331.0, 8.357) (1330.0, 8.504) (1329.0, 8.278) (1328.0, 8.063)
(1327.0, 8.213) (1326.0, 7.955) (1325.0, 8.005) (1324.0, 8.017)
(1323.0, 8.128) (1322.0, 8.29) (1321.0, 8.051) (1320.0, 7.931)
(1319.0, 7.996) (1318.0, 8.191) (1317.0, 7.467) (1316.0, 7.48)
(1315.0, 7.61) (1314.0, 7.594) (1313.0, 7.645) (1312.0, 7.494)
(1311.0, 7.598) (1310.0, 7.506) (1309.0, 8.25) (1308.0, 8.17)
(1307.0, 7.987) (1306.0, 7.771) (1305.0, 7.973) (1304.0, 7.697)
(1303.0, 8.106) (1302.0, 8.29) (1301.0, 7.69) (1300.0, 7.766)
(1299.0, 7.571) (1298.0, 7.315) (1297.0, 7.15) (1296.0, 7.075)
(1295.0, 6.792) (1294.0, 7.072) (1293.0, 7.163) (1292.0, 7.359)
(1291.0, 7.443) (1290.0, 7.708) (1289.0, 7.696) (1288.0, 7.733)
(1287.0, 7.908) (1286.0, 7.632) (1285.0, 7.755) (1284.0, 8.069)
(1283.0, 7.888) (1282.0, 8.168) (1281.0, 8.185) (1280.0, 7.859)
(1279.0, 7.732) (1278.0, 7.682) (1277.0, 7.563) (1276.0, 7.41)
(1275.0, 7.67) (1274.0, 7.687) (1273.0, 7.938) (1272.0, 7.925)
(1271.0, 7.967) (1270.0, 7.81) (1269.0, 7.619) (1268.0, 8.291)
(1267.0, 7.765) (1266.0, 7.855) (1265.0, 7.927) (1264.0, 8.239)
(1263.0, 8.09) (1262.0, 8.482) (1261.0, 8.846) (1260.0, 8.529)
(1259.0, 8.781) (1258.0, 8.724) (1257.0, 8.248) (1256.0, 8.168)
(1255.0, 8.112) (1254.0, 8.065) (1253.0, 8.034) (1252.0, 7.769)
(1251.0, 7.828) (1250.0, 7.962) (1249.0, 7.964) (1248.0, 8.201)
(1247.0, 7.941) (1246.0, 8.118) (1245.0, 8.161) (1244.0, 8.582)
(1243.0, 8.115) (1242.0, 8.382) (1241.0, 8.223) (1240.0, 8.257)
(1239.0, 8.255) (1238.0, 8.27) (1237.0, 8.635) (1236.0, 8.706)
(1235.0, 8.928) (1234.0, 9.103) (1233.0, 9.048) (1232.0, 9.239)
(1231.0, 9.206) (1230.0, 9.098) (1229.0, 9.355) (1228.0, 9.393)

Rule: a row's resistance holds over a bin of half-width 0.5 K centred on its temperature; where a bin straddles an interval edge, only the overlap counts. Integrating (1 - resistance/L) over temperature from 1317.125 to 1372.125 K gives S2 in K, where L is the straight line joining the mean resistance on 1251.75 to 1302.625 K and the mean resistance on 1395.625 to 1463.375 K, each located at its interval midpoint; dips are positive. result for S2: 1.6 K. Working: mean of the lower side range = 7.85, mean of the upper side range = 9.22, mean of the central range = 8.21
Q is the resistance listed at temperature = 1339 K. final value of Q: 8.278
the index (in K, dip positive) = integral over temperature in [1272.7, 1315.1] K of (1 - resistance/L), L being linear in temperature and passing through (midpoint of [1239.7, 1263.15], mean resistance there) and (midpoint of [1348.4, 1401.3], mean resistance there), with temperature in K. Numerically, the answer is 4.11 K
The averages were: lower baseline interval 8.23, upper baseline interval 9.03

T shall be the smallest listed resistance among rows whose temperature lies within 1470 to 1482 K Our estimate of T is 5.7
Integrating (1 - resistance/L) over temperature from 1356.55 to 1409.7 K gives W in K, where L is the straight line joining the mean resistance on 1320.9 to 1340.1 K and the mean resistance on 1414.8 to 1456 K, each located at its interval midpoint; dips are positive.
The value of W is -3.7 K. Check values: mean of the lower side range 8.24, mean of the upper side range 9.17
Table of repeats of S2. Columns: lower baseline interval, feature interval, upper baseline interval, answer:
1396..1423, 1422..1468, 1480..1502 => -0.14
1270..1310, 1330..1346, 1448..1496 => -1.56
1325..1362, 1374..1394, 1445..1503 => -4.31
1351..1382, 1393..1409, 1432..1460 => -2.10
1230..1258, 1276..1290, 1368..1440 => 1.38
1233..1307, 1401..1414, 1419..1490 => -3.27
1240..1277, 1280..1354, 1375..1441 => 6.57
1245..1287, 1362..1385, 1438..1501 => -4.20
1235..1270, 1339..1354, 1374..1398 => 1.75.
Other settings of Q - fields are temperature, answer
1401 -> 10.33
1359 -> 7.916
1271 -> 7.967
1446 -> 8.631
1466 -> 7.173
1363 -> 7.7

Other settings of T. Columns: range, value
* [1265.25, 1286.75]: 7.41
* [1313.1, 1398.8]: 7.467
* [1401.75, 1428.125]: 8.856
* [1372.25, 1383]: 9.446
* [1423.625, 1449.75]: 8.631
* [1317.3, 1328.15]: 7.931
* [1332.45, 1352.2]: 7.785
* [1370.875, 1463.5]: 7.21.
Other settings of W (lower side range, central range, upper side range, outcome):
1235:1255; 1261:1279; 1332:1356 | 0.6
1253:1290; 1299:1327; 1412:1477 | 0.9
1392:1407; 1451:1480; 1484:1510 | 4.1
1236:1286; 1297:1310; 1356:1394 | 0.9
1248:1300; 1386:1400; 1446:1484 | -4.1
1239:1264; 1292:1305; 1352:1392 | 1.5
